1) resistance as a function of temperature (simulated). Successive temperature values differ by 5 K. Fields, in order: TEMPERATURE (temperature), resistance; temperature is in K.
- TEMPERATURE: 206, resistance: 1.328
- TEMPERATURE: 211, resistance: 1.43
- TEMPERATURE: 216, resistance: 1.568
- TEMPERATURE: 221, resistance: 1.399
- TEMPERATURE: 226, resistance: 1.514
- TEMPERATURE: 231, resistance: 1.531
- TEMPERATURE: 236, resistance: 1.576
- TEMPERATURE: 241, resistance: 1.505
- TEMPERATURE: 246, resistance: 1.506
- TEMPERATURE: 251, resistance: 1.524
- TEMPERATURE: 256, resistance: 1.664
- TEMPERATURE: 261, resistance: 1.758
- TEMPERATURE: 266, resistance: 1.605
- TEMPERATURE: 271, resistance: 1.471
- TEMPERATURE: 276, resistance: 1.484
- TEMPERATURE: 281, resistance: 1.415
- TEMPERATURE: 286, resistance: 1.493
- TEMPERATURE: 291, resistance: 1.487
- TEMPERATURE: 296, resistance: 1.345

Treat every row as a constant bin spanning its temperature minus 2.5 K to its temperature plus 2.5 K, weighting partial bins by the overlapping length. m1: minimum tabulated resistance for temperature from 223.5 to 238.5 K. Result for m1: 1.514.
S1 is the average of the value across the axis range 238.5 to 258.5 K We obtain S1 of 1.55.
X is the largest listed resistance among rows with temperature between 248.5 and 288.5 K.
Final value 1.758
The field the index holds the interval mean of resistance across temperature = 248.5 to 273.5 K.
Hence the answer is 1.6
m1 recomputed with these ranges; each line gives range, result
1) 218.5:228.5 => 1.399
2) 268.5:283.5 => 1.415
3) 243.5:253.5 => 1.506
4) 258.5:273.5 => 1.471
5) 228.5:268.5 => 1.505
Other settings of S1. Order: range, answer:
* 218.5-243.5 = 1.5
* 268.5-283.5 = 1.46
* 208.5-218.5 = 1.5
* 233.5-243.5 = 1.54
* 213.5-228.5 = 1.49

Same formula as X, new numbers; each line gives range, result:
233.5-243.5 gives 1.576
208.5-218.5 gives 1.568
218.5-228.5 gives 1.514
